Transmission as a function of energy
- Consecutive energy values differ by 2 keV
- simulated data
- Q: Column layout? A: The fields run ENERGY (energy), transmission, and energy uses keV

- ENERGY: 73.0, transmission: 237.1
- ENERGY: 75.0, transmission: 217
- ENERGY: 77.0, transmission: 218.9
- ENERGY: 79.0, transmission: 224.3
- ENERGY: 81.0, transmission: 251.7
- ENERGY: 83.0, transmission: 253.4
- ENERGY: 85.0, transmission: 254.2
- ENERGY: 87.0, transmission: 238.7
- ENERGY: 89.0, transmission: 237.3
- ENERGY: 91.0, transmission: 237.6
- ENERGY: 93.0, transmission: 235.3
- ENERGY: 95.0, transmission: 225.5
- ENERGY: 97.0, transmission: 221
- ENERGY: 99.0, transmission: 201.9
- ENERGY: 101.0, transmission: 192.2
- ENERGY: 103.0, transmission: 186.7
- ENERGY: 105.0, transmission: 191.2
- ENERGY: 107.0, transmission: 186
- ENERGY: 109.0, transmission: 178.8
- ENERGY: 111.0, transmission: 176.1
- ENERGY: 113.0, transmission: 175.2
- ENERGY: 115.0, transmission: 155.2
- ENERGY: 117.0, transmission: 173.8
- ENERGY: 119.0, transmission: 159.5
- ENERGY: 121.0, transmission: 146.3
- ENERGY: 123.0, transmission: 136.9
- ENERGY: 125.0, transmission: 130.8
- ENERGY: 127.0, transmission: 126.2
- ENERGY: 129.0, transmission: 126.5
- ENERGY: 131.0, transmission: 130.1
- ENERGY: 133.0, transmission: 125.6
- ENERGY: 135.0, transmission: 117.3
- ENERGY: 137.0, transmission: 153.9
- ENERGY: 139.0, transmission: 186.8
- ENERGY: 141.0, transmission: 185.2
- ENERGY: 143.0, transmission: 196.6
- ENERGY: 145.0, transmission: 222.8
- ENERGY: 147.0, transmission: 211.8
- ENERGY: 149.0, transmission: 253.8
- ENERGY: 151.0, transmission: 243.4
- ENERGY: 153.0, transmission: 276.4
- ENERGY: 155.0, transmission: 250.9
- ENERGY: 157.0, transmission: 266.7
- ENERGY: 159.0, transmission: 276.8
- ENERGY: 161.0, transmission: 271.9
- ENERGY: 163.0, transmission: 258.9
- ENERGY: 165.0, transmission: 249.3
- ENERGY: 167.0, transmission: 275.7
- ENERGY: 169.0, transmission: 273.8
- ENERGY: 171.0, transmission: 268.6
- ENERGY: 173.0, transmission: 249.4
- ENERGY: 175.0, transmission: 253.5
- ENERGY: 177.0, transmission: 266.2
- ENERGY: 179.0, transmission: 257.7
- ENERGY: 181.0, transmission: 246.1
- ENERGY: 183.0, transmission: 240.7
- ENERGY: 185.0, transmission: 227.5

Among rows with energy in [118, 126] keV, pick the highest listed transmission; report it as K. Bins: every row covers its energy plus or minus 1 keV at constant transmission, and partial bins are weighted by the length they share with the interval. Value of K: 159.5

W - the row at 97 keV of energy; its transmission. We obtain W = 221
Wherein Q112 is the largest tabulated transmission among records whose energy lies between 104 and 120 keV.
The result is 191.2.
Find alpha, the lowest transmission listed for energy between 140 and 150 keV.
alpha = 185.2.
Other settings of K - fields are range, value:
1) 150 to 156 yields 276.4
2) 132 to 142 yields 186.8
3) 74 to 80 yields 224.3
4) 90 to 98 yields 237.6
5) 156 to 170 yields 276.8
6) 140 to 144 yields 196.6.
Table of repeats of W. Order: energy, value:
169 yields 273.8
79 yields 224.3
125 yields 130.8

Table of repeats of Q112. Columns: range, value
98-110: 201.9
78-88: 254.2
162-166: 258.9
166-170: 275.7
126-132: 130.1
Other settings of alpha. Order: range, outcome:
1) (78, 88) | 224.3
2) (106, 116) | 155.2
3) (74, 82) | 217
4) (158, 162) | 271.9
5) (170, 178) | 249.4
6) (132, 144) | 117.3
